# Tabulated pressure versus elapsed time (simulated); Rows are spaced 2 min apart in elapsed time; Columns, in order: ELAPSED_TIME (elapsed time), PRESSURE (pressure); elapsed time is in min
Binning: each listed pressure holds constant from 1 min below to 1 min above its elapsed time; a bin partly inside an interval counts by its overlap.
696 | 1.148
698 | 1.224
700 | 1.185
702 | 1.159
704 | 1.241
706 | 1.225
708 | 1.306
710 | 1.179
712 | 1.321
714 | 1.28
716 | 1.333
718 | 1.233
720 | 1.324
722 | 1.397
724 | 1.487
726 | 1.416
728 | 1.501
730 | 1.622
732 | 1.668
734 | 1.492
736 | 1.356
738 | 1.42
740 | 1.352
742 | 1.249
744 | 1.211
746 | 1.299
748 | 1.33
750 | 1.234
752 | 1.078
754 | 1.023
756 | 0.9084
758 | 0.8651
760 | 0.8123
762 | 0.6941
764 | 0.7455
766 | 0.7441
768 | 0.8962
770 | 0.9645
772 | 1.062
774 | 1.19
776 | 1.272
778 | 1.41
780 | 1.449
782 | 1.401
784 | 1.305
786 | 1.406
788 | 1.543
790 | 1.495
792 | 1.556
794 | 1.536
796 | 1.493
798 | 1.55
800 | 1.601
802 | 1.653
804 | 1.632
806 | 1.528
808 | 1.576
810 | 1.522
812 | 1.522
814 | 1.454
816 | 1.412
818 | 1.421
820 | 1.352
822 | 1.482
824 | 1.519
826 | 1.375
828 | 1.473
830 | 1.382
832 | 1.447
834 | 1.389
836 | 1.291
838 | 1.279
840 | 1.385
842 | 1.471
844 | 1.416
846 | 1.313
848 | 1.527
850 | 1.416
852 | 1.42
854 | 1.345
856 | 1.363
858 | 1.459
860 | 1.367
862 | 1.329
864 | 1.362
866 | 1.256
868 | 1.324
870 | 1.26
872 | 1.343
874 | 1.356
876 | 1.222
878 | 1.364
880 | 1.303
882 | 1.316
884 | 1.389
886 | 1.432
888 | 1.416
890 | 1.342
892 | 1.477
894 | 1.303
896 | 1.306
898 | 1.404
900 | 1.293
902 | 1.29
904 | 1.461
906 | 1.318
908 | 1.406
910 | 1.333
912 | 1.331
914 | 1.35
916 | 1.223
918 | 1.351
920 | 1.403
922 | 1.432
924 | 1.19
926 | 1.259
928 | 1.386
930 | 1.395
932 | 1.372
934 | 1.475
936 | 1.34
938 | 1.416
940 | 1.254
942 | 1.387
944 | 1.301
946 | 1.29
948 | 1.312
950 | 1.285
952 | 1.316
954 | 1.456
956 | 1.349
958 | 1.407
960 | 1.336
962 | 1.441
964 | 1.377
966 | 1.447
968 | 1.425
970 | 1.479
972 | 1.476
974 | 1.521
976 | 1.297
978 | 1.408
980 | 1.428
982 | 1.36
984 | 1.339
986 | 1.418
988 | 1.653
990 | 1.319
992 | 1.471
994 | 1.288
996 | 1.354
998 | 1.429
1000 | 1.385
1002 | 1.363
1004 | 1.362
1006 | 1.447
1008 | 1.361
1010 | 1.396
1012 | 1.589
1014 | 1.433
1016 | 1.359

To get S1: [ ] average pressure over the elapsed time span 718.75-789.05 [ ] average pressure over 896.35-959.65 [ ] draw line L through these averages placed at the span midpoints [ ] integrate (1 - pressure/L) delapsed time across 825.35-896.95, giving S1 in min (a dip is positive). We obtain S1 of -3.5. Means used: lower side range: 1.23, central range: 1.37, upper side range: 1.35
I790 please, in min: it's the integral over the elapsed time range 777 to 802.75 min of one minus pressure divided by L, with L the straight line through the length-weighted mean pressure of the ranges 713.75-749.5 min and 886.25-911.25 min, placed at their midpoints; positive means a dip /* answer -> -2.1 min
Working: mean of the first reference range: 1.39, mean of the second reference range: 1.36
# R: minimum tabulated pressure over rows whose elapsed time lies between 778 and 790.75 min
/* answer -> 1.305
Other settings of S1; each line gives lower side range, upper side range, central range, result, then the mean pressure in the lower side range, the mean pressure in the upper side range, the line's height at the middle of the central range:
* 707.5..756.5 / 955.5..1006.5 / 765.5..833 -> -2.9 min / 1.33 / 1.41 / 1.35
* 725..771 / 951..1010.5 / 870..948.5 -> -0.9 min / 1.17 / 1.4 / 1.33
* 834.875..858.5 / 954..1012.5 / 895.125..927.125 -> 1.5 min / 1.39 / 1.41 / 1.4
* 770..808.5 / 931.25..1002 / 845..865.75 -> 0.5 min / 1.44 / 1.39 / 1.42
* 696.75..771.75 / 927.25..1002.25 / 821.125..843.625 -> -2.2 min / 1.21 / 1.39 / 1.29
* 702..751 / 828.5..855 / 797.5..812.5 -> -2.1 min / 1.35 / 1.39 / 1.38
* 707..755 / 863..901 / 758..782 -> 5.5 min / 1.34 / 1.34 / 1.34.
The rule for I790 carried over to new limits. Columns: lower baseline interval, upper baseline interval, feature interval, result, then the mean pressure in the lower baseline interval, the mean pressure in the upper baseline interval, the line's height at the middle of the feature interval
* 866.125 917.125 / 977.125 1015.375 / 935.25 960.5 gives 0.66 min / 1.34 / 1.41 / 1.38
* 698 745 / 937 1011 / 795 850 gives -4.03 min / 1.34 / 1.39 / 1.36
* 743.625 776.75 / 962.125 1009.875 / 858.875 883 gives -2.20 min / 1.01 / 1.41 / 1.21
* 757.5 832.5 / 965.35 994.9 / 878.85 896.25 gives 0.16 min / 1.34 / 1.42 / 1.38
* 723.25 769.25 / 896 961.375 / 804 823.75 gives -3.75 min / 1.19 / 1.35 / 1.25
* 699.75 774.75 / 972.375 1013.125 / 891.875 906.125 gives -0.17 min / 1.21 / 1.41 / 1.34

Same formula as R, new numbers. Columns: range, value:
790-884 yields 1.222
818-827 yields 1.352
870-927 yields 1.19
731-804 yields 0.6941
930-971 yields 1.254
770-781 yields 0.9645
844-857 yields 1.313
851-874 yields 1.256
